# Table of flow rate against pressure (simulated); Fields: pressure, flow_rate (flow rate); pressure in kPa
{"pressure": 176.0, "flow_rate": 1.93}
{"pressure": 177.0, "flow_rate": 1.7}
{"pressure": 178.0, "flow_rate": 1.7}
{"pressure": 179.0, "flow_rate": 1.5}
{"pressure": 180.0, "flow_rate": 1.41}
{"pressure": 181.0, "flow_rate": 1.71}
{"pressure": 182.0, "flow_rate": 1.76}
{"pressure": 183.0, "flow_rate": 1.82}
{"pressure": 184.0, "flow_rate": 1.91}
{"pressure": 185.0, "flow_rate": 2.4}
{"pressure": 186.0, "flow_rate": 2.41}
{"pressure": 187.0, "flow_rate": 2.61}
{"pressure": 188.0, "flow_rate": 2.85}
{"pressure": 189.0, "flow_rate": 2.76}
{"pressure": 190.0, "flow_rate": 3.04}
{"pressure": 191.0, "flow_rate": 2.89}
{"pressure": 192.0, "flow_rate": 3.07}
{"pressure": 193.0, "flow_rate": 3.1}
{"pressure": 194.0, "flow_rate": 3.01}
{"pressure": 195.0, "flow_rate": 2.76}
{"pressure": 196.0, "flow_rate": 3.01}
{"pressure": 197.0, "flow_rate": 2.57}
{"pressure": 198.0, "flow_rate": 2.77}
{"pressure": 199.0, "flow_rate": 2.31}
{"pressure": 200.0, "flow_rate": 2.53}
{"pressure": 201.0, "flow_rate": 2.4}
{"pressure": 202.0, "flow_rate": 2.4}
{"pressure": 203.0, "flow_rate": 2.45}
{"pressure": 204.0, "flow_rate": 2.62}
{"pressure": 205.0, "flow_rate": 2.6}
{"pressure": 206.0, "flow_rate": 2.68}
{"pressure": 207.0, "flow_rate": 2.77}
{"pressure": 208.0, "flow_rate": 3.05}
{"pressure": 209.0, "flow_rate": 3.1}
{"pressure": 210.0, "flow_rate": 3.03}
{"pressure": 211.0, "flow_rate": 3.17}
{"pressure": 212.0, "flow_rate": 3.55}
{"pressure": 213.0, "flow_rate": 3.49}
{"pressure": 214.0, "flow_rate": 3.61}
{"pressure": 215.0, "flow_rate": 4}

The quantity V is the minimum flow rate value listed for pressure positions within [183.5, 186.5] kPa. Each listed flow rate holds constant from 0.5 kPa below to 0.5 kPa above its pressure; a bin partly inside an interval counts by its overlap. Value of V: 1.91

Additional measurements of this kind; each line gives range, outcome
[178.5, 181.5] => 1.41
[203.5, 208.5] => 2.6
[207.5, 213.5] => 3.03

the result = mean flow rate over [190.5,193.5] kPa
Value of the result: 3.02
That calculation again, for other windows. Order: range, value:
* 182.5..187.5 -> 2.23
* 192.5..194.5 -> 3.05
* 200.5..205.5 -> 2.49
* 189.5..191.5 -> 2.96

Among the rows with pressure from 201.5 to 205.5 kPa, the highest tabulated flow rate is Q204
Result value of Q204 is 2.62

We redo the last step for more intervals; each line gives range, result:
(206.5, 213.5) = 3.55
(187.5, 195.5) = 3.1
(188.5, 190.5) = 3.04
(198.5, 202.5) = 2.53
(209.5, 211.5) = 3.17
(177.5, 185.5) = 2.4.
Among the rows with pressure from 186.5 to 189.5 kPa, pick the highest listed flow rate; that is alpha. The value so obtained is 2.85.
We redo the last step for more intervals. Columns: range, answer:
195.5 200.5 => 3.01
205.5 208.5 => 3.05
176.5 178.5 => 1.7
